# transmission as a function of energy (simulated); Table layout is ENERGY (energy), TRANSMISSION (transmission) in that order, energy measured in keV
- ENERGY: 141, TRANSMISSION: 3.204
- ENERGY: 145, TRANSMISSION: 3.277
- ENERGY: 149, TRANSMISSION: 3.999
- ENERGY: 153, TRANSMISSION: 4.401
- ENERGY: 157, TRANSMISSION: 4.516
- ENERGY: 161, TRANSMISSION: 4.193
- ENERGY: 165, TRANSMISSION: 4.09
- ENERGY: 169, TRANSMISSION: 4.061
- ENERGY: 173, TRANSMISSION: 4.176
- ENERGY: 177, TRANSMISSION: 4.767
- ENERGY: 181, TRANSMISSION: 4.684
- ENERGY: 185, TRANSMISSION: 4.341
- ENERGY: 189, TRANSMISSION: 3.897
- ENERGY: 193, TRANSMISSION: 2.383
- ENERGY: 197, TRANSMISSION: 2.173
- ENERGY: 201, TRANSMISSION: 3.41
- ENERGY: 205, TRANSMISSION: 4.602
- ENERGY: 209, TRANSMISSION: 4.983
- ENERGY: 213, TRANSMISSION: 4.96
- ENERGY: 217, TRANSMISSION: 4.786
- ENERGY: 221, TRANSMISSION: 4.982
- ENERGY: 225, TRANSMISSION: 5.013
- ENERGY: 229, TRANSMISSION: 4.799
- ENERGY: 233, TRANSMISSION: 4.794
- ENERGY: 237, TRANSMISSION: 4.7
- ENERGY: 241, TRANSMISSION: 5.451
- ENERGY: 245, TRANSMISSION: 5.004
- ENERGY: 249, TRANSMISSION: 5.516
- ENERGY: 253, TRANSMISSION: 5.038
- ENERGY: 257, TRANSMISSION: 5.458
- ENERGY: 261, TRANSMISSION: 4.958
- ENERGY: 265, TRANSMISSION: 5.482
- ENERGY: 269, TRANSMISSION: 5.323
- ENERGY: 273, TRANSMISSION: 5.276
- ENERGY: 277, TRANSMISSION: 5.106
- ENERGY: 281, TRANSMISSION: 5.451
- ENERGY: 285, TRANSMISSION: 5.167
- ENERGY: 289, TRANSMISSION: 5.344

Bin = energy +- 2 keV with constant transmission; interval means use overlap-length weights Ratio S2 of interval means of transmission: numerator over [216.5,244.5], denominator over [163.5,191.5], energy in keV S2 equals 1.16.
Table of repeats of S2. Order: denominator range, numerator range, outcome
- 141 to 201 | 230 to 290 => 1.34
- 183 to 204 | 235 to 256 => 1.56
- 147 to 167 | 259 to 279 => 1.23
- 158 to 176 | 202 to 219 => 1.13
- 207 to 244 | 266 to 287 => 1.07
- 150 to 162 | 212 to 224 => 1.13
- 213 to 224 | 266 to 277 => 1.08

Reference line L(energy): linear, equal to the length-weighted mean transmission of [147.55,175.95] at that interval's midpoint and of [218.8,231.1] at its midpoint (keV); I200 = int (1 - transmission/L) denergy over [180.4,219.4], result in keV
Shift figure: 5.4 keV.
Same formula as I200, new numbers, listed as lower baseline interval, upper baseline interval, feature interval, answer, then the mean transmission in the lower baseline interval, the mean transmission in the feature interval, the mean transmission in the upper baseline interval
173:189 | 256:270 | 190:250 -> 4.94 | 4.46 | 4.48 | 5.29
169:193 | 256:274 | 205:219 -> -0.84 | 4.18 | 4.87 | 5.29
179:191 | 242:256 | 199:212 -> 0.65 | 4.31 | 4.38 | 5.22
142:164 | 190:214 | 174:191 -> -2.51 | 4.04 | 4.41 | 3.71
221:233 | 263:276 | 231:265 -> -0.12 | 4.9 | 5.14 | 5.34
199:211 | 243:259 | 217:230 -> -0.61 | 4.33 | 4.92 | 5.25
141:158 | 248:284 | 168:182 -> -0.69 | 3.92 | 4.43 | 5.28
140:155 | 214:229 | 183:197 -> 3.37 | 3.75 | 3.34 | 4.91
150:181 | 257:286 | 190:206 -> 5.28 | 4.33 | 3.1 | 5.27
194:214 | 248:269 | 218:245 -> -2.14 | 3.9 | 4.95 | 5.28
